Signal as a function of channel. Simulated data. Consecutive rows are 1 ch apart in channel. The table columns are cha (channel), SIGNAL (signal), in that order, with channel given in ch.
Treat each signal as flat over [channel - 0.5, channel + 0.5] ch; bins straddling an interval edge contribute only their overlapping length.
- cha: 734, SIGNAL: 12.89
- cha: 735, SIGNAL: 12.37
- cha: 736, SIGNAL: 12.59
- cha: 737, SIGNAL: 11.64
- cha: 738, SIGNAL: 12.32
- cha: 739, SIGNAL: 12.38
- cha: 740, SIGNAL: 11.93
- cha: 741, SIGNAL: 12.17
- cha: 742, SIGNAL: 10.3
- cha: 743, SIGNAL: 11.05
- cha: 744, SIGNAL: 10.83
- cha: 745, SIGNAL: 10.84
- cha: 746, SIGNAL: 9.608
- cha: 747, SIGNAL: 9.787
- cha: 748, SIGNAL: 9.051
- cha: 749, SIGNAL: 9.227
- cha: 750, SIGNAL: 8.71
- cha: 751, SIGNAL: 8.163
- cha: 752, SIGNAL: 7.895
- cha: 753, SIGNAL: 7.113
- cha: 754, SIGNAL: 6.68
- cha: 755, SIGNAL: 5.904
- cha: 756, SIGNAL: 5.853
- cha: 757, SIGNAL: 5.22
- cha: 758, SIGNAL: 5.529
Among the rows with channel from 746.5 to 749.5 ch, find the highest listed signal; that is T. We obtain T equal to 9.787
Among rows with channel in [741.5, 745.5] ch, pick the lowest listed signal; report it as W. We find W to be 10.3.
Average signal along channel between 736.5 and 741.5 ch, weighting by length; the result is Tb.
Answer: 12.1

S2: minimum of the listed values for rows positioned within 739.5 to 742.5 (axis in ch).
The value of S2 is 10.3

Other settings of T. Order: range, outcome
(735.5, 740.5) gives 12.59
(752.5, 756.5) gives 7.113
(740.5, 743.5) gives 12.17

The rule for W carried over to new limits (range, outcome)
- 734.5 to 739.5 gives 11.64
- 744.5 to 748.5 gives 9.051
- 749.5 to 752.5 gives 7.895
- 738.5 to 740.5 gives 11.93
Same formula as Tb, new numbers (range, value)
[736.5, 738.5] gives 12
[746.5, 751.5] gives 8.99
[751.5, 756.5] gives 6.69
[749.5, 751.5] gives 8.44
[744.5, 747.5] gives 10.1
